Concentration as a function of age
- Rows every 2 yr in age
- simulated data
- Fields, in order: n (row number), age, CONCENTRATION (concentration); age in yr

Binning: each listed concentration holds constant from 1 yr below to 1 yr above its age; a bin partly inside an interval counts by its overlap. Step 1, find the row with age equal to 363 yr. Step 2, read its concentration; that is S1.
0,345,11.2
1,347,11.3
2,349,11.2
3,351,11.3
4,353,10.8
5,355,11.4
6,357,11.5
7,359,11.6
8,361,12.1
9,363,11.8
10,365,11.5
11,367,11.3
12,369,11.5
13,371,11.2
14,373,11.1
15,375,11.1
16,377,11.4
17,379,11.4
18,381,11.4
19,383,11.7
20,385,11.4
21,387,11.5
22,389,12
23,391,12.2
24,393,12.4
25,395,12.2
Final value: 11.8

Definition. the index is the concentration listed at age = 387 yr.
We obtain 11.5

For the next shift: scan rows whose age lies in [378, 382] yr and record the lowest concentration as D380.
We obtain 11.4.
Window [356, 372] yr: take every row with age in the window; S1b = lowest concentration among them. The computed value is 11.2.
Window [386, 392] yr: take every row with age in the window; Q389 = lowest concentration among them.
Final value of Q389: 11.5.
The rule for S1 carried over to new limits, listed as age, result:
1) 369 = 11.5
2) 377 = 11.4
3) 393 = 12.4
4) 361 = 12.1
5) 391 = 12.2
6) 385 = 11.4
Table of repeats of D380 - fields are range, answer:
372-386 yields 11.1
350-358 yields 10.8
